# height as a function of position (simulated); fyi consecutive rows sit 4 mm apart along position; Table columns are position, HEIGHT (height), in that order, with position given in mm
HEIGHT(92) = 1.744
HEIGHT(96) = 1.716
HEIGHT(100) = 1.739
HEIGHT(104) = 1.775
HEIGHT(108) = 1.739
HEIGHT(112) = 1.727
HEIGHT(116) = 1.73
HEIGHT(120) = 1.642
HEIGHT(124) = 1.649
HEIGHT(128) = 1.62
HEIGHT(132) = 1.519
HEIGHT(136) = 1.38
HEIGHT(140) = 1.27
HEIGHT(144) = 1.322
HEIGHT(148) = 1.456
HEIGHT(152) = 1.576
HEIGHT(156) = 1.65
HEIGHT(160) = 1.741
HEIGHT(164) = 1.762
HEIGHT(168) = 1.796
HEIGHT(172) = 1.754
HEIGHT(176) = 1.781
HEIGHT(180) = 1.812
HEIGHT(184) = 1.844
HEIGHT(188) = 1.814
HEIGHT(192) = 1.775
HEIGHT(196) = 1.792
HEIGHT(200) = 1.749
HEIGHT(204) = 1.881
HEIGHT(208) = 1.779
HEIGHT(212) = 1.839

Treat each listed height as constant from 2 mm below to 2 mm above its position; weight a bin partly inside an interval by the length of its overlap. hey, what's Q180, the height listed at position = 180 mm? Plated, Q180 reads 1.812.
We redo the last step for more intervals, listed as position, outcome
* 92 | 1.744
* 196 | 1.792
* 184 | 1.844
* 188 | 1.814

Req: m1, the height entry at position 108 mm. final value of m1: 1.739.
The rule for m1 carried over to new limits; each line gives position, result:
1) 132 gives 1.519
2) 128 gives 1.62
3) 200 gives 1.749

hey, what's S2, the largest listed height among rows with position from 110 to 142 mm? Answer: 1.73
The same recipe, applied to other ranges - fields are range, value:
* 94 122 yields 1.775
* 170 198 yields 1.844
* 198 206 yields 1.881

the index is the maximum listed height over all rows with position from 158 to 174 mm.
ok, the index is 1.796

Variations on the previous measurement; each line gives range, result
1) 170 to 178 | 1.781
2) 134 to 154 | 1.576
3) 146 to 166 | 1.762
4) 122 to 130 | 1.649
